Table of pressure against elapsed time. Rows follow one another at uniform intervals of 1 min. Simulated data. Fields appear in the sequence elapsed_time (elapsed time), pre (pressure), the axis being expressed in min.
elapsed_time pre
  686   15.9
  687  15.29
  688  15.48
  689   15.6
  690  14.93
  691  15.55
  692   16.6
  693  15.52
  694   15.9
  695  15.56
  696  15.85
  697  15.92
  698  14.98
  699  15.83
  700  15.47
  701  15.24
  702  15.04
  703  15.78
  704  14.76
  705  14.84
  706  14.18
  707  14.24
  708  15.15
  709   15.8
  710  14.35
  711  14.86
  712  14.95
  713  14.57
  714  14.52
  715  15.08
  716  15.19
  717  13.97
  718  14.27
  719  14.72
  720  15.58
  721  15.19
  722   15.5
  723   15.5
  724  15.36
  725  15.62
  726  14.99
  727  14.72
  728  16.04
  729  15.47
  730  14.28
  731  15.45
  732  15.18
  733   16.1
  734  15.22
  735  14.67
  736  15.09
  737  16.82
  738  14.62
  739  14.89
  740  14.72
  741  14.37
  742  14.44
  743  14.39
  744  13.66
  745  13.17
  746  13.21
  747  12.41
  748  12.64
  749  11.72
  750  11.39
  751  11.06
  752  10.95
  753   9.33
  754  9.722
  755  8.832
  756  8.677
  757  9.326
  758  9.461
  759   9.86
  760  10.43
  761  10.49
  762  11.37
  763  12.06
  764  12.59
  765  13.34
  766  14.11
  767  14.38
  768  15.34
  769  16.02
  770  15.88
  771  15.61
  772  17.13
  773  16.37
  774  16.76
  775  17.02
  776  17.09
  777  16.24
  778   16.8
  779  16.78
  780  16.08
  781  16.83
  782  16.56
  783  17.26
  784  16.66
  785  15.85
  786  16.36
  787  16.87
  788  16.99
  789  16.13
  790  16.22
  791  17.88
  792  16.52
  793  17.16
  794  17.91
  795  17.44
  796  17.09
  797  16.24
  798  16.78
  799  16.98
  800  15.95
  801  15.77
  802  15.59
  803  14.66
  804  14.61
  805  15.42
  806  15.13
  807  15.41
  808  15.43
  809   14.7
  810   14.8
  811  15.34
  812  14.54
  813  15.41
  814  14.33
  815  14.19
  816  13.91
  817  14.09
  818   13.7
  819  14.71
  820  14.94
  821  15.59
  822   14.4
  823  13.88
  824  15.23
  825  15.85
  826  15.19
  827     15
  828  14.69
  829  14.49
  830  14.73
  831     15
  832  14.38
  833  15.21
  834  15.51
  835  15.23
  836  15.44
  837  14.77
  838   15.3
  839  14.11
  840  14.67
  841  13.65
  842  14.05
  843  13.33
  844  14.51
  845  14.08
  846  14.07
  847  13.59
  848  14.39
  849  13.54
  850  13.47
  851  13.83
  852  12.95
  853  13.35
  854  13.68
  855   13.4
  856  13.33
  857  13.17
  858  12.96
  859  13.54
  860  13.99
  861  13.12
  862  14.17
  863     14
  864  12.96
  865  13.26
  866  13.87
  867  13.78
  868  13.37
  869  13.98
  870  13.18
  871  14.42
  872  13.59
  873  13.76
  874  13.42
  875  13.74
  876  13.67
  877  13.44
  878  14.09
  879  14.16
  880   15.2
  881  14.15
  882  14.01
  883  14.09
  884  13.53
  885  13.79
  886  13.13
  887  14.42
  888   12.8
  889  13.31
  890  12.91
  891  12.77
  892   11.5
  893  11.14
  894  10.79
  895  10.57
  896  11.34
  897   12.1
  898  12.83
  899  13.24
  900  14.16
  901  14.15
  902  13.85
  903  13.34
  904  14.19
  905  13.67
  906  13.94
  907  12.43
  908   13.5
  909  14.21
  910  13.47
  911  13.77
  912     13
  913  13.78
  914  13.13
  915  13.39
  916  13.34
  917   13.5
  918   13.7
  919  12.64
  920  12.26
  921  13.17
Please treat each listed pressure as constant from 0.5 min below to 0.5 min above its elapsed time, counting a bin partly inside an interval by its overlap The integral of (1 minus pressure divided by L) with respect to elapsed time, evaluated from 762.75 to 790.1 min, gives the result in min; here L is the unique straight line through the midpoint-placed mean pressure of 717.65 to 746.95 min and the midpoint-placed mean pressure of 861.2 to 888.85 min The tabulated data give -2.6 min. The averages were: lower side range 14.9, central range 15.9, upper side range 13.8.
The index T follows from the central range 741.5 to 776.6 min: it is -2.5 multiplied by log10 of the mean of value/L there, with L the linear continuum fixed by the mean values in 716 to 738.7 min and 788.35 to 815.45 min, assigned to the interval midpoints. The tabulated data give 0.200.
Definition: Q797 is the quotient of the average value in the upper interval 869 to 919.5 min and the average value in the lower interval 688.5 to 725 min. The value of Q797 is 0.88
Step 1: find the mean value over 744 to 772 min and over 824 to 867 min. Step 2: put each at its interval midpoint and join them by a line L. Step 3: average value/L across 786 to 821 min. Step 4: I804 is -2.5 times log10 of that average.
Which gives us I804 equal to -0.19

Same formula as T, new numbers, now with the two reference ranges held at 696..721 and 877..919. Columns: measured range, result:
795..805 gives -0.13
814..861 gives -0.03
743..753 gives 0.20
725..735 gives -0.03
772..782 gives -0.16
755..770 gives 0.21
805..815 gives -0.07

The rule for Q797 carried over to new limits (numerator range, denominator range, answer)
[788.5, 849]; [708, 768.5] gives 1.11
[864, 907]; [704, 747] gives 0.90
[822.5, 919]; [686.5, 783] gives 0.95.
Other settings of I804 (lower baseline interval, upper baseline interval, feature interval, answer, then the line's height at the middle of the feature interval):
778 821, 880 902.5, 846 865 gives 0.04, 14.1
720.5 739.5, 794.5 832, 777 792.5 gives -0.10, 15.2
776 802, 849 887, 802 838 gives 0.04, 15.5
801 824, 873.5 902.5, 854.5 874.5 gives 0.01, 13.7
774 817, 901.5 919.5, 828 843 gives 0.03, 15.2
